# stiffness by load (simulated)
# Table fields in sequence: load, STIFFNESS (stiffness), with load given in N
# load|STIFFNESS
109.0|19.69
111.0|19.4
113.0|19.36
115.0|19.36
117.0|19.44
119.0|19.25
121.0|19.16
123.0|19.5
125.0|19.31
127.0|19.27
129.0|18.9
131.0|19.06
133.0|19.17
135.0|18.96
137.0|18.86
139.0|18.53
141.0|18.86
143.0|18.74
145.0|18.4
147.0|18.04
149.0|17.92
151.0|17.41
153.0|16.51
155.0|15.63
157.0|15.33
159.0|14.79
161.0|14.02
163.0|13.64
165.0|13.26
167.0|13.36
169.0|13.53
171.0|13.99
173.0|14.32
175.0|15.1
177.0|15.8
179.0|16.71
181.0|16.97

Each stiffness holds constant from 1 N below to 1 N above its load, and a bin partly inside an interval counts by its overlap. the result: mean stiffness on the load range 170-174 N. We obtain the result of 14.2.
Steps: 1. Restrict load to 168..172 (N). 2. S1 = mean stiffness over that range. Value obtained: 13.8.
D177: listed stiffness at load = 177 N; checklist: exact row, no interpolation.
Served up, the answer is 15.8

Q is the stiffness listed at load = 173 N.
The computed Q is 14.32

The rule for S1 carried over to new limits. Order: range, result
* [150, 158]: 16.2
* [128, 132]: 19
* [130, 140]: 18.9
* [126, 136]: 19.1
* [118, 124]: 19.3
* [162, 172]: 13.6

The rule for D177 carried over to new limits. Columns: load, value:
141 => 18.86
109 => 19.69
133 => 19.17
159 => 14.79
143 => 18.74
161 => 14.02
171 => 13.99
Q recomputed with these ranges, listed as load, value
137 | 18.86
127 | 19.27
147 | 18.04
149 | 17.92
